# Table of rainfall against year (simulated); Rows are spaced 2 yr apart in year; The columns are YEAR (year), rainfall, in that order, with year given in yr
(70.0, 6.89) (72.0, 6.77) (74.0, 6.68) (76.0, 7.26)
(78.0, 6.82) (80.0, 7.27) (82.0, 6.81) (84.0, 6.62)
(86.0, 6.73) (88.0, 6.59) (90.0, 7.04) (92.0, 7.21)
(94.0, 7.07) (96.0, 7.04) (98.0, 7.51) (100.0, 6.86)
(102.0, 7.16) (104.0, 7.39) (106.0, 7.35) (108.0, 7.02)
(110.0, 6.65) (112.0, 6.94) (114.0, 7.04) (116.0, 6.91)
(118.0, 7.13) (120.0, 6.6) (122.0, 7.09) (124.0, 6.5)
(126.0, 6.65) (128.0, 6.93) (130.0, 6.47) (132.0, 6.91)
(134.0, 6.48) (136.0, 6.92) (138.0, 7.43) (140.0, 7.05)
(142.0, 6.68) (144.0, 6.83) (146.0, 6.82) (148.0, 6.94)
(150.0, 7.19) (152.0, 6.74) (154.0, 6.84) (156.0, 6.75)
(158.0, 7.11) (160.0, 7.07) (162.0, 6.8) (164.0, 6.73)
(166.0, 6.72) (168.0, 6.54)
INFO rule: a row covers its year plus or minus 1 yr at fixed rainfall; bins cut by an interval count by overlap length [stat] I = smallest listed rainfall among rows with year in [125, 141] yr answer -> 6.47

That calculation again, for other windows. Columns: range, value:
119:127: 6.5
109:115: 6.65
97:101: 6.86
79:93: 6.59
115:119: 6.91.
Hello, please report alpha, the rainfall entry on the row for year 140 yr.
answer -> 7.05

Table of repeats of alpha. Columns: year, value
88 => 6.59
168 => 6.54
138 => 7.43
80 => 7.27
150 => 7.19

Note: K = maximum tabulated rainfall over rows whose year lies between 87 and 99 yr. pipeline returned 7.51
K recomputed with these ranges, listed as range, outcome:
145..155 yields 7.19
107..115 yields 7.04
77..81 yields 7.27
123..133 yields 6.93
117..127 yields 7.13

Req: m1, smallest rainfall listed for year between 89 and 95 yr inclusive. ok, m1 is 7.04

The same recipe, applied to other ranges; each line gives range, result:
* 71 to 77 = 6.68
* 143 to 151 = 6.82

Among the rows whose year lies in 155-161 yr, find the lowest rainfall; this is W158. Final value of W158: 6.75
